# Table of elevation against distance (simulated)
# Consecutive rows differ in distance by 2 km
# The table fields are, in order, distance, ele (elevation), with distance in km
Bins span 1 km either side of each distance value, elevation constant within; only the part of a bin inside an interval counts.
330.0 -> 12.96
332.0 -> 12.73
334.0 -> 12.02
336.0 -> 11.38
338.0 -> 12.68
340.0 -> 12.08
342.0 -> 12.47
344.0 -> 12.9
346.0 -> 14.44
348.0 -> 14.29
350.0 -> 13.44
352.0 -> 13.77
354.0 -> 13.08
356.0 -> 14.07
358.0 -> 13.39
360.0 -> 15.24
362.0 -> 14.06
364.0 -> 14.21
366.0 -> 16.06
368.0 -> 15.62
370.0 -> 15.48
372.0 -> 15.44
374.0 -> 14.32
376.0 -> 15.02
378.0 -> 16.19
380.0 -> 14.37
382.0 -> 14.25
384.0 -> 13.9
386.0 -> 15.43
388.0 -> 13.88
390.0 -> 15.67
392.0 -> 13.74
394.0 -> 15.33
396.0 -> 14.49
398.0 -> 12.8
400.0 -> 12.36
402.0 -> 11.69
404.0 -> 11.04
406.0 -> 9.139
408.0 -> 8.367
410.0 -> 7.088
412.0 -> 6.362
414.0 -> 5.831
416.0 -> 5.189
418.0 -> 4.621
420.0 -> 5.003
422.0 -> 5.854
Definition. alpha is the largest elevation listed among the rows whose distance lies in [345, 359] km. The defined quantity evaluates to 14.44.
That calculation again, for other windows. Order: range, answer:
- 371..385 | 16.19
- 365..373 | 16.06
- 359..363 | 15.24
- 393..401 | 15.33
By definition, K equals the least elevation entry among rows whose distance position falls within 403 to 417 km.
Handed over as 5.189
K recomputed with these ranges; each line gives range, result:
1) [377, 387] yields 13.9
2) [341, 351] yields 12.47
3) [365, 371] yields 15.48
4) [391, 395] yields 13.74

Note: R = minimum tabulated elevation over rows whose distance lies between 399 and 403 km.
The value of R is 11.69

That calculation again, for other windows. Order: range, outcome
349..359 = 13.08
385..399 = 12.8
